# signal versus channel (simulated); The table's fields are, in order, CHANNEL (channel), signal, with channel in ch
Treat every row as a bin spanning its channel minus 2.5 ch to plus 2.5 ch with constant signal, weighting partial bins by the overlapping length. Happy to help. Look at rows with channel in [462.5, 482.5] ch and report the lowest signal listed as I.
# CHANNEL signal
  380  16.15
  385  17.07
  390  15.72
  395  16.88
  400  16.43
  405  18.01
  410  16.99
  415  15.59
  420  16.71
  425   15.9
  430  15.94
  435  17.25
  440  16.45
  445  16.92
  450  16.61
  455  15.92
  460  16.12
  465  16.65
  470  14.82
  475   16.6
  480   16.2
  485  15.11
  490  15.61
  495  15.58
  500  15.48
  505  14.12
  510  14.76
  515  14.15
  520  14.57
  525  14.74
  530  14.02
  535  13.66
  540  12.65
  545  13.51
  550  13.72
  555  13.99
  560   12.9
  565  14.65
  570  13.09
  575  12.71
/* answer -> 14.82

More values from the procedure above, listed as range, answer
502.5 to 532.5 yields 14.02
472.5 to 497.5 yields 15.11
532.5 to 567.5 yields 12.65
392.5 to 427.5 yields 15.59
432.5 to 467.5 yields 15.92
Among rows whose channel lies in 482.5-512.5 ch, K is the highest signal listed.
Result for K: 15.61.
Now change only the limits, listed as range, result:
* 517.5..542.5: 14.74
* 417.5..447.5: 17.25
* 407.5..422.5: 16.99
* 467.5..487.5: 16.6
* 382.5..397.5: 17.07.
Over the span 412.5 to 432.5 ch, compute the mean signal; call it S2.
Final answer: 16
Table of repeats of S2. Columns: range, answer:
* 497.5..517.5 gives 14.6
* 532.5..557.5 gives 13.5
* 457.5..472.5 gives 15.9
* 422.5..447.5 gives 16.5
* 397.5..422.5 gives 16.7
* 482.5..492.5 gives 15.4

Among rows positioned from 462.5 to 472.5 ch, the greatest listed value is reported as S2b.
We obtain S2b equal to 16.65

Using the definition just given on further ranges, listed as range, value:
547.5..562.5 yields 13.99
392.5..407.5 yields 18.01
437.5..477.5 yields 16.92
